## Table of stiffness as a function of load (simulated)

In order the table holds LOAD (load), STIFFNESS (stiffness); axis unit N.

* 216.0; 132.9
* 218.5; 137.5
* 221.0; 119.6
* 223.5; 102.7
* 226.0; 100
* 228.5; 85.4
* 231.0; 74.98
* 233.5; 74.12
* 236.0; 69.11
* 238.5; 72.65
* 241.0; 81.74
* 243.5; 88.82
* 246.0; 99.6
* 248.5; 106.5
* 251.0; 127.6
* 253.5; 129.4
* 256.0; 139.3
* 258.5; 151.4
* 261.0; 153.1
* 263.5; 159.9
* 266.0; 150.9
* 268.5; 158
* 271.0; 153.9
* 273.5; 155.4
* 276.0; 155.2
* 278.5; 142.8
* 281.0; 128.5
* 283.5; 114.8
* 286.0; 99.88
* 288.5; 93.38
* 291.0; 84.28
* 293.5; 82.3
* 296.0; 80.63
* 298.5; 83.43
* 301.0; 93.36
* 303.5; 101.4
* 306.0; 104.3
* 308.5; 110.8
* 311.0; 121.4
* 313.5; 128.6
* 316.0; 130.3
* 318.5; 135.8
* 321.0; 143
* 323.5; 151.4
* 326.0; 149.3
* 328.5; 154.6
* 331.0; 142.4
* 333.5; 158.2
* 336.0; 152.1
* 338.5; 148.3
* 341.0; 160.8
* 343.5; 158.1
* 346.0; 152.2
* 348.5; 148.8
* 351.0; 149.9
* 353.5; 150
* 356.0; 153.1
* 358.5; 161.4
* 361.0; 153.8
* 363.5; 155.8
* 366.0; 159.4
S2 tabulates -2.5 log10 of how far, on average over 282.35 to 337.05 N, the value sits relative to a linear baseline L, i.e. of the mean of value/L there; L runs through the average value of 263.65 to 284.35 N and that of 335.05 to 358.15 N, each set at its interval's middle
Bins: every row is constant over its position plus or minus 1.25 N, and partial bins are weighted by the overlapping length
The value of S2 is 0.25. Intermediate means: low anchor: 146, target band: 119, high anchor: 153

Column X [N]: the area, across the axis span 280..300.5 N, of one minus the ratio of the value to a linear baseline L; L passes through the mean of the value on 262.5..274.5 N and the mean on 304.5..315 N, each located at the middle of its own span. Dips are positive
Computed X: 6.1 N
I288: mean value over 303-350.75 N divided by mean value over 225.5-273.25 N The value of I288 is 1.2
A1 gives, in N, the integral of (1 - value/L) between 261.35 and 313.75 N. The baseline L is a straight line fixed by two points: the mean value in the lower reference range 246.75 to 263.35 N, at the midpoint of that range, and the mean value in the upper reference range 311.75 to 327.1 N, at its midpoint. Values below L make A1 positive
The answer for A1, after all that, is 6.6 N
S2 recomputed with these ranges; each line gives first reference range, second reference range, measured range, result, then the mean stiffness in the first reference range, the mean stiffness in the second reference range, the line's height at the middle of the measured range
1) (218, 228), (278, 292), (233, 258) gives 0.09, 111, 109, 110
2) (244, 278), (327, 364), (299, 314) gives 0.34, 140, 153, 147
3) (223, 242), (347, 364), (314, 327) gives -0.06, 81.8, 153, 133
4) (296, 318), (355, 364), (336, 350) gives -0.09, 108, 156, 141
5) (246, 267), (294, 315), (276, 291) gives 0.02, 137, 103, 118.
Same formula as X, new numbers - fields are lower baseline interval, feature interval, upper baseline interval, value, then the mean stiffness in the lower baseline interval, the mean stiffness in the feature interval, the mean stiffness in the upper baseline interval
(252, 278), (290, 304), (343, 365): 6.0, 150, 86.9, 154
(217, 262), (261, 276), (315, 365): -4.6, 106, 155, 151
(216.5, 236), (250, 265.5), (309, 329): -4.4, 98.6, 144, 138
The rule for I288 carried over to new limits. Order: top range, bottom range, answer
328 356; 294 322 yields 1.37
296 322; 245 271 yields 0.82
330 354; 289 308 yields 1.67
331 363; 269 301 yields 1.34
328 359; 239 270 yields 1.20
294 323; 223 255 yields 1.20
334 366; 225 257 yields 1.61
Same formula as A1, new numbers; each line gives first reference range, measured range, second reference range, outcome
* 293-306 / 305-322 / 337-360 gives -2.6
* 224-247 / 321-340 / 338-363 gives -1.2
